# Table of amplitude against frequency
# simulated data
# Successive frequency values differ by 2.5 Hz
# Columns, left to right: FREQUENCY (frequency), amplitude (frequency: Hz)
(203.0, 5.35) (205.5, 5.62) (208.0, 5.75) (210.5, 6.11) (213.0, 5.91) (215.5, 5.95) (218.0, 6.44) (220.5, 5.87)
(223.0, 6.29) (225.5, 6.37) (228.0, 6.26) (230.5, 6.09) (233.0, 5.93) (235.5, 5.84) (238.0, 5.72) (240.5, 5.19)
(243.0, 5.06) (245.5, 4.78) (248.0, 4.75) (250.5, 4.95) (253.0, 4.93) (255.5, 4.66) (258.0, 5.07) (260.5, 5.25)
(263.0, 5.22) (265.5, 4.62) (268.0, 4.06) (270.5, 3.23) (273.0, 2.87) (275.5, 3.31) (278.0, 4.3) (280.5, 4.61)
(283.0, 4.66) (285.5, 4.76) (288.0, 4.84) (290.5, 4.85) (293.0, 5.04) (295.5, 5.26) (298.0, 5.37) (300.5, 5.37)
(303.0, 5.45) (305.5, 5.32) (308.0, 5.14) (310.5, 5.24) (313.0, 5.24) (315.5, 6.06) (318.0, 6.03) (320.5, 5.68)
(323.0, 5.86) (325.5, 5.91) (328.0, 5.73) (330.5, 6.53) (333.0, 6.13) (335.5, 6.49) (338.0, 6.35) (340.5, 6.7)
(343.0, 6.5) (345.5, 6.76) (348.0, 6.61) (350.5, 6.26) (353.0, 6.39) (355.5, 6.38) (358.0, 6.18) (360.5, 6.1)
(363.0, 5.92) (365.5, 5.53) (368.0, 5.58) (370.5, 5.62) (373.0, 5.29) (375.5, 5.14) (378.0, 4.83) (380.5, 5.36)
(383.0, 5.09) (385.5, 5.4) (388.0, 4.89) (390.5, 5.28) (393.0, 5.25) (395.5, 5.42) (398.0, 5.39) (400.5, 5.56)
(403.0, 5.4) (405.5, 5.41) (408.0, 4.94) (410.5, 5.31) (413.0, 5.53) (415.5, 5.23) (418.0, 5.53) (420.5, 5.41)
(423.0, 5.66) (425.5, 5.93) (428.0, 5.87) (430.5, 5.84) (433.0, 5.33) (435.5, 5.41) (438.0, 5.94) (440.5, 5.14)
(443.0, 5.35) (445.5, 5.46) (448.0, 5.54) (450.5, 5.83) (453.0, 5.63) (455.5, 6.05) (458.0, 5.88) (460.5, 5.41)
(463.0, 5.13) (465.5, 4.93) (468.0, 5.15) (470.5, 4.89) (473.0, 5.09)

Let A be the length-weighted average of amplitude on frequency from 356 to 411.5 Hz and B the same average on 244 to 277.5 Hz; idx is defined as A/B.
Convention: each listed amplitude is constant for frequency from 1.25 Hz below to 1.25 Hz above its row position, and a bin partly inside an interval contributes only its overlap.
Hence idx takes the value 1.22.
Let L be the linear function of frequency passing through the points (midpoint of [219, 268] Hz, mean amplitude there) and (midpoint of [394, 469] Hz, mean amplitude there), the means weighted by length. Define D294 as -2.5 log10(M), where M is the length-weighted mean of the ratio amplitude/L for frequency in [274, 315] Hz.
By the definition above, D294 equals 0.10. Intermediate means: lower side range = 5.38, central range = 4.93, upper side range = 5.49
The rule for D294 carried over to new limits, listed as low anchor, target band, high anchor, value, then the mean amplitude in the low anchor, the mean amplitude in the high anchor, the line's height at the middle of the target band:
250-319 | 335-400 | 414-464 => -0.11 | 4.84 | 5.58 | 5.24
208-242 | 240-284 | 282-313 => 0.22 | 5.98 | 5.12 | 5.54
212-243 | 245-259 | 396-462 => 0.21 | 5.95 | 5.53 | 5.9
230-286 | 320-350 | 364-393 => -0.23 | 4.76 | 5.28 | 5.09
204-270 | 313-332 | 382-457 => -0.09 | 5.46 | 5.47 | 5.47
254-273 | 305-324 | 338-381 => -0.06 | 4.48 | 5.97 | 5.27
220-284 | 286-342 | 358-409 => -0.09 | 4.99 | 5.39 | 5.18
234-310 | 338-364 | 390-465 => -0.23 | 4.82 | 5.5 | 5.17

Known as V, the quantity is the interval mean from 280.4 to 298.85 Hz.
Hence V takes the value 4.93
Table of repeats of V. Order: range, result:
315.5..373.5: 6.12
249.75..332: 5.02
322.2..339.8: 6.17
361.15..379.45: 5.44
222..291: 4.94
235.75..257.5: 5.05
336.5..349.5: 6.58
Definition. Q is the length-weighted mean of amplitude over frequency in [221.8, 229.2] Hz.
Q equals 6.31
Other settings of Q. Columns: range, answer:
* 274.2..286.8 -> 4.32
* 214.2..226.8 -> 6.18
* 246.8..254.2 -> 4.88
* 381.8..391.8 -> 5.17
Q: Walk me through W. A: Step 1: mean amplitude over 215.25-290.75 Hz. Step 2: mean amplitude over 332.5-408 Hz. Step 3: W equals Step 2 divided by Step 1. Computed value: 1.14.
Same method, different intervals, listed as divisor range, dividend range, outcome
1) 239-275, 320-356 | 1.37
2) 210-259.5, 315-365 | 1.11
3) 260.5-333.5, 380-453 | 1.08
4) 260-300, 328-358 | 1.42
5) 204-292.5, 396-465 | 1.07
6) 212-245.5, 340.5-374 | 1.04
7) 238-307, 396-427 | 1.15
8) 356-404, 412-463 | 1.03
